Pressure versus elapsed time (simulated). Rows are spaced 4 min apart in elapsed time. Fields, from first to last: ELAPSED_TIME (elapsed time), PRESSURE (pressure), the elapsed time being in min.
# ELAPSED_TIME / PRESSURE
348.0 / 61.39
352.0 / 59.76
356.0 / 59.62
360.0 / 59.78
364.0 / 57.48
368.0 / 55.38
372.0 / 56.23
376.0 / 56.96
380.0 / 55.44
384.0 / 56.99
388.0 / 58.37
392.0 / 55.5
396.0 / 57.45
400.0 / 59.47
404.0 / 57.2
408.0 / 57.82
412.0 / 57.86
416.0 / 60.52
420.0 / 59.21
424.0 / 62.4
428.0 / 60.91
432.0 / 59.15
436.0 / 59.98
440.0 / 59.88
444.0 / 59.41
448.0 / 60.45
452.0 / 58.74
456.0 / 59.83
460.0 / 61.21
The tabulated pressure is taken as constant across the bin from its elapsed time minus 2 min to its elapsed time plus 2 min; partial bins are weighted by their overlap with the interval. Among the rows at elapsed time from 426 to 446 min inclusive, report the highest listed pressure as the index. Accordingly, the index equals 60.91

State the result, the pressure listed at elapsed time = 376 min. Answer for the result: 56.96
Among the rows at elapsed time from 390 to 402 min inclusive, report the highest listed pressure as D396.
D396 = 59.47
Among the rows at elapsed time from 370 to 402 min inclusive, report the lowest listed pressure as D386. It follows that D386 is 55.44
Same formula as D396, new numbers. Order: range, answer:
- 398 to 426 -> 62.4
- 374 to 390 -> 58.37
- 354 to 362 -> 59.78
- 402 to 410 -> 57.82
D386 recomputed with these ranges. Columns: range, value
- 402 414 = 57.2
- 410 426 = 57.86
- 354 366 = 57.48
